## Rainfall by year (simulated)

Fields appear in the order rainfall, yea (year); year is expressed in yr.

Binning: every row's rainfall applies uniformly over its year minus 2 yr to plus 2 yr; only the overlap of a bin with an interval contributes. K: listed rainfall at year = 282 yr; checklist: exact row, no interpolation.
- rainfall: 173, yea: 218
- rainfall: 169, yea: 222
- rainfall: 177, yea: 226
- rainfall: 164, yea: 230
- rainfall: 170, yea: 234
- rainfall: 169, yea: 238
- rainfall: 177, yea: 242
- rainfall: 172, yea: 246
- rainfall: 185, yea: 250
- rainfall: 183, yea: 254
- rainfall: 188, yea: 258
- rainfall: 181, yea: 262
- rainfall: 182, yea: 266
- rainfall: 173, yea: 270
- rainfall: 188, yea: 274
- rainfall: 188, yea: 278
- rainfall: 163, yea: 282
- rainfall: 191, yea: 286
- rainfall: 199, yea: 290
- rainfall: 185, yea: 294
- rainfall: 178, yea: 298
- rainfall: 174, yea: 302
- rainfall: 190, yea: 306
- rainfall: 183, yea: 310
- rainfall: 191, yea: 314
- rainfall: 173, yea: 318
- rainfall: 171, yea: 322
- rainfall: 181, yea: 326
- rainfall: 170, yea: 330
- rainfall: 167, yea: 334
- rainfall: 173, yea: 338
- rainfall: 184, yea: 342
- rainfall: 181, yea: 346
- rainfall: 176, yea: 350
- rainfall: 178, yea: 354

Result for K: 163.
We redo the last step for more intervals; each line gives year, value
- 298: 178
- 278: 188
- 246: 172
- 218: 173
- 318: 173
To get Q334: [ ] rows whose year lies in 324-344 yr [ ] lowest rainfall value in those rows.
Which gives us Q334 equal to 167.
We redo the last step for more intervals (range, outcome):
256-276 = 173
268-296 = 163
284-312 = 174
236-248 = 169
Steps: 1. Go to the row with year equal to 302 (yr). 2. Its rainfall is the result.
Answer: 174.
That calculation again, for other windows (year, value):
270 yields 173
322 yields 171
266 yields 182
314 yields 191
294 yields 185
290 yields 199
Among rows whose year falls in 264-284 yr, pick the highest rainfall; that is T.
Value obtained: 188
